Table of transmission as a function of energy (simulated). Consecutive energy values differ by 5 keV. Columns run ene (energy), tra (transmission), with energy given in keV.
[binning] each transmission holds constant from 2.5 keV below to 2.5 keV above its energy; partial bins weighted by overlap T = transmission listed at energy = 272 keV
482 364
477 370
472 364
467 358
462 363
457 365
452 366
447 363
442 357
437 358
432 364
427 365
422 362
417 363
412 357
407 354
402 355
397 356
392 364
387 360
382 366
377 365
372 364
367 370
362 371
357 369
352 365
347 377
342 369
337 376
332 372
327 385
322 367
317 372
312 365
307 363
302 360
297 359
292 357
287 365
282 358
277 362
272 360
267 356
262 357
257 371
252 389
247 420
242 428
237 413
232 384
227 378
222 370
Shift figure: 360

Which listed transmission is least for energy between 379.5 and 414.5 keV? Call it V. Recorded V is 354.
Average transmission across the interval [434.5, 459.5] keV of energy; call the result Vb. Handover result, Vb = 362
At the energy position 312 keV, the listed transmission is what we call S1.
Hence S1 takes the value 365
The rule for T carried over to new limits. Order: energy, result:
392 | 364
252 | 389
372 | 364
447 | 363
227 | 378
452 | 366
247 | 420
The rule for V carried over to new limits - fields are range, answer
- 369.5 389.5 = 360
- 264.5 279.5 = 356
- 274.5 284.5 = 358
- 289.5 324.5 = 357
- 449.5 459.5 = 365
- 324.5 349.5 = 369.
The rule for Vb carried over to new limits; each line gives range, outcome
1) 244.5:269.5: 379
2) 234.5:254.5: 412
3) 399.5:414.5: 355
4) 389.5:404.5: 358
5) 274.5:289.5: 362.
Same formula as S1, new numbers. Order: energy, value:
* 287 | 365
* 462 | 363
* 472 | 364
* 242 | 428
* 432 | 364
